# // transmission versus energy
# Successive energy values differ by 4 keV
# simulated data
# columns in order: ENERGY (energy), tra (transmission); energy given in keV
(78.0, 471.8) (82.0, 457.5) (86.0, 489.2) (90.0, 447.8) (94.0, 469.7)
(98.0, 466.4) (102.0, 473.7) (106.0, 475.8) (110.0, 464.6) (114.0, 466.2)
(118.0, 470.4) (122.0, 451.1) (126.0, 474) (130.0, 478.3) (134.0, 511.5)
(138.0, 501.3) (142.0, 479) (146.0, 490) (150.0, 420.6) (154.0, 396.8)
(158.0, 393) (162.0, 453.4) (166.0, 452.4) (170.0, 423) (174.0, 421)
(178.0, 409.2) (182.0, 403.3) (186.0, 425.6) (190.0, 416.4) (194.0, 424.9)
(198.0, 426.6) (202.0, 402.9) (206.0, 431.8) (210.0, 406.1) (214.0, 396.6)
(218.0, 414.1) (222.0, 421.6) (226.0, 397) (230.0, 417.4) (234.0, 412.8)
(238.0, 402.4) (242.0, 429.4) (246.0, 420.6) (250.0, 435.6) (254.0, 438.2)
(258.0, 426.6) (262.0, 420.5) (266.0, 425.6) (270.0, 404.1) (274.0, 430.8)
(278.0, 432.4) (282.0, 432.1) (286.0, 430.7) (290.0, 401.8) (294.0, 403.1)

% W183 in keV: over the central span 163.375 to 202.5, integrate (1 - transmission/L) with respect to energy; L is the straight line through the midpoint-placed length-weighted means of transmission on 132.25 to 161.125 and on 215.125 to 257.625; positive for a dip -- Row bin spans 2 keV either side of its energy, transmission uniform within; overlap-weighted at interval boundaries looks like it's 1.7 keV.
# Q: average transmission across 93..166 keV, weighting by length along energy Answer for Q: 463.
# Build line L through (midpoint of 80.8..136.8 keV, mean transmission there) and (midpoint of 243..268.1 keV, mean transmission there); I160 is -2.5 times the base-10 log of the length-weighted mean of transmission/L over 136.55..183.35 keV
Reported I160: 0.05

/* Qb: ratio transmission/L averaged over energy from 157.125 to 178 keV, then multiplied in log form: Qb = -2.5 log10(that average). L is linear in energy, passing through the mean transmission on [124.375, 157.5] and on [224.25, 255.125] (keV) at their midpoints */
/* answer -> 0.06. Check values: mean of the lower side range 465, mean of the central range 429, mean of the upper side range 419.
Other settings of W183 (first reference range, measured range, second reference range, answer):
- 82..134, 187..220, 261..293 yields 2.1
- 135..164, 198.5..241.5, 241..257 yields 2.4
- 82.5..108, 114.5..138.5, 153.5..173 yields -1.6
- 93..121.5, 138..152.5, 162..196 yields -0.7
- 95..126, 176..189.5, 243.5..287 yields 1.1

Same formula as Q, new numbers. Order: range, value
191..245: 414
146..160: 416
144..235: 420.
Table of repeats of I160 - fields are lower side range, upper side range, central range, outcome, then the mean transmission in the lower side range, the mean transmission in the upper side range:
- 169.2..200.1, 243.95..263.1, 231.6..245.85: 0.028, 419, 429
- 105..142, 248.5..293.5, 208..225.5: 0.090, 477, 424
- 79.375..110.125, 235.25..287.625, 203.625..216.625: 0.069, 468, 425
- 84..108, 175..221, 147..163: 0.050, 470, 415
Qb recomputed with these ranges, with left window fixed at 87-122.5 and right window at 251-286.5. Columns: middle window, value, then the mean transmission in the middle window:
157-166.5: 0.045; 434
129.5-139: -0.091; 500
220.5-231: 0.067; 411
